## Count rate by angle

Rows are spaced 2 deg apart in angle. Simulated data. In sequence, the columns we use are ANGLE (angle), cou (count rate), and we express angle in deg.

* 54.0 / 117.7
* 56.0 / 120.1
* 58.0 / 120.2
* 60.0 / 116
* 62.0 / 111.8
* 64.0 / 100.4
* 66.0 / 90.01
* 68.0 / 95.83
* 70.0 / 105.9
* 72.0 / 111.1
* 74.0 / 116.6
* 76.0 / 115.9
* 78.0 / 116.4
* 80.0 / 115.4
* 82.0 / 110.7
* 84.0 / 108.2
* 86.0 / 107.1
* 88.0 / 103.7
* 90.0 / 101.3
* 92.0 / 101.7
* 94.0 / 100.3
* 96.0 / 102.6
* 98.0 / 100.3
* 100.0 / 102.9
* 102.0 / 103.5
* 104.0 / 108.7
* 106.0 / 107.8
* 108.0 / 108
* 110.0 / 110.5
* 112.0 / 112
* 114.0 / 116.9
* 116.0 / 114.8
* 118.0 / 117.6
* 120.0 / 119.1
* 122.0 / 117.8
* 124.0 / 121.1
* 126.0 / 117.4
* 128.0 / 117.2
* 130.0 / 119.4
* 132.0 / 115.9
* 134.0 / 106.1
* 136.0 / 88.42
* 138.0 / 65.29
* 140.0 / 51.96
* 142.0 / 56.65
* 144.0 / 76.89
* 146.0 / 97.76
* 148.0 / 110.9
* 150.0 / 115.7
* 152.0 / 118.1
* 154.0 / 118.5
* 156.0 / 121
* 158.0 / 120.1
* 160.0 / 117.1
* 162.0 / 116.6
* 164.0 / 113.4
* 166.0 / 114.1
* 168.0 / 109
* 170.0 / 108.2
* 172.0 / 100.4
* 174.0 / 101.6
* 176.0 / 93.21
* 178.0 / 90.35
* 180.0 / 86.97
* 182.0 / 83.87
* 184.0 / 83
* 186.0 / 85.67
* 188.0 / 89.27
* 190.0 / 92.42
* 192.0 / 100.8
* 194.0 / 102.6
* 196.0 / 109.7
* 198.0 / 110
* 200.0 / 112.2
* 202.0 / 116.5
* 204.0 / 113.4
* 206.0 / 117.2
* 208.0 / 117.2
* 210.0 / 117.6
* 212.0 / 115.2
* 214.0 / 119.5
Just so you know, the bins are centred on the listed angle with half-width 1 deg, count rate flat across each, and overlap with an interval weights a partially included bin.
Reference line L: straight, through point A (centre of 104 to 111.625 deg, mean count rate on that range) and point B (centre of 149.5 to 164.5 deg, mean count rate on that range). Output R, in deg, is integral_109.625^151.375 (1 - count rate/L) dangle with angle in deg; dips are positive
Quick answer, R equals 3.5 deg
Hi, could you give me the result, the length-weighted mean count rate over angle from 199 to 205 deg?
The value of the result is 114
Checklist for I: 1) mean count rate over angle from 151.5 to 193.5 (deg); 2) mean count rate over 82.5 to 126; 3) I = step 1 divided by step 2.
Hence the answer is 0.9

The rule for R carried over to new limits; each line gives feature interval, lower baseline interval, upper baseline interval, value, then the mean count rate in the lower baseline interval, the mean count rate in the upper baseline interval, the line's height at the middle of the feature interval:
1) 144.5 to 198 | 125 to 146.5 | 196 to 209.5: -0.30 deg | 92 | 114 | 104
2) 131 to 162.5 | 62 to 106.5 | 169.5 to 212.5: 1.21 deg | 106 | 102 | 104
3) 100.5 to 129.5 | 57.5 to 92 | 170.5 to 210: -2.20 deg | 108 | 101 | 106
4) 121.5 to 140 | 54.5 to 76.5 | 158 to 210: 0.37 deg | 109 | 104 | 106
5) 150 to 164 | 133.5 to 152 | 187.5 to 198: -4.23 deg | 86.7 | 100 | 90.6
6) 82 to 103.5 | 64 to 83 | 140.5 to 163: 0.76 deg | 108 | 105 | 107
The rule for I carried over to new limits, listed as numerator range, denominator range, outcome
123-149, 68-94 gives 0.88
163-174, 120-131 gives 0.91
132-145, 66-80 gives 0.71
